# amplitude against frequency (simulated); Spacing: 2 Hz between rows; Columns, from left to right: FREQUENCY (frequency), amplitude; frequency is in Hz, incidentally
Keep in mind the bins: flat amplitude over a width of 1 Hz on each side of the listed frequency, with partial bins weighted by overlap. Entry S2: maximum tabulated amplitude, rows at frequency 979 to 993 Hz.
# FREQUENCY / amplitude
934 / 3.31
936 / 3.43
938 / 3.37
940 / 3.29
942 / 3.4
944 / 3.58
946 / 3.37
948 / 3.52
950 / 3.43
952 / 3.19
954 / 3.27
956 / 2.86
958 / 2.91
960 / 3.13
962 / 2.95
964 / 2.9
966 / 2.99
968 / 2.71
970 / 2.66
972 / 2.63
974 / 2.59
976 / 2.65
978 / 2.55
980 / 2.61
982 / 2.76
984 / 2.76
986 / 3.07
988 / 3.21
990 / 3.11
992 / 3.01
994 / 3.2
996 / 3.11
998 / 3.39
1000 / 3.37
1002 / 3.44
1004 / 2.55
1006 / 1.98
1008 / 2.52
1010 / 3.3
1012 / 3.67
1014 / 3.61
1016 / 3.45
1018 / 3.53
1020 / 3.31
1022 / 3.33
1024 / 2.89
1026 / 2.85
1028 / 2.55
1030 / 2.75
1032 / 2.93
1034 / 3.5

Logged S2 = 3.21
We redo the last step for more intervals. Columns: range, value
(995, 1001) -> 3.39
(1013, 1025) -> 3.61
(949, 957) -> 3.43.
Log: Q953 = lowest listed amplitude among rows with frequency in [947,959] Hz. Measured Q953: 2.86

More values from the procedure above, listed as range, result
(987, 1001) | 3.01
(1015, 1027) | 2.85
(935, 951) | 3.29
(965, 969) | 2.71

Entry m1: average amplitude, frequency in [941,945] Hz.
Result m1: 3.49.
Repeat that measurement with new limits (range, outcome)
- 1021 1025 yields 3.11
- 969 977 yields 2.63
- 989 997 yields 3.11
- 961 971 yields 2.84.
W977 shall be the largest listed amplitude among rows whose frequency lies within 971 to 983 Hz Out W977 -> 2.76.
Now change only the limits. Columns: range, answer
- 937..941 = 3.37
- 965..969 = 2.99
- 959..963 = 3.13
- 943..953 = 3.58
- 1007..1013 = 3.67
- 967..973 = 2.71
